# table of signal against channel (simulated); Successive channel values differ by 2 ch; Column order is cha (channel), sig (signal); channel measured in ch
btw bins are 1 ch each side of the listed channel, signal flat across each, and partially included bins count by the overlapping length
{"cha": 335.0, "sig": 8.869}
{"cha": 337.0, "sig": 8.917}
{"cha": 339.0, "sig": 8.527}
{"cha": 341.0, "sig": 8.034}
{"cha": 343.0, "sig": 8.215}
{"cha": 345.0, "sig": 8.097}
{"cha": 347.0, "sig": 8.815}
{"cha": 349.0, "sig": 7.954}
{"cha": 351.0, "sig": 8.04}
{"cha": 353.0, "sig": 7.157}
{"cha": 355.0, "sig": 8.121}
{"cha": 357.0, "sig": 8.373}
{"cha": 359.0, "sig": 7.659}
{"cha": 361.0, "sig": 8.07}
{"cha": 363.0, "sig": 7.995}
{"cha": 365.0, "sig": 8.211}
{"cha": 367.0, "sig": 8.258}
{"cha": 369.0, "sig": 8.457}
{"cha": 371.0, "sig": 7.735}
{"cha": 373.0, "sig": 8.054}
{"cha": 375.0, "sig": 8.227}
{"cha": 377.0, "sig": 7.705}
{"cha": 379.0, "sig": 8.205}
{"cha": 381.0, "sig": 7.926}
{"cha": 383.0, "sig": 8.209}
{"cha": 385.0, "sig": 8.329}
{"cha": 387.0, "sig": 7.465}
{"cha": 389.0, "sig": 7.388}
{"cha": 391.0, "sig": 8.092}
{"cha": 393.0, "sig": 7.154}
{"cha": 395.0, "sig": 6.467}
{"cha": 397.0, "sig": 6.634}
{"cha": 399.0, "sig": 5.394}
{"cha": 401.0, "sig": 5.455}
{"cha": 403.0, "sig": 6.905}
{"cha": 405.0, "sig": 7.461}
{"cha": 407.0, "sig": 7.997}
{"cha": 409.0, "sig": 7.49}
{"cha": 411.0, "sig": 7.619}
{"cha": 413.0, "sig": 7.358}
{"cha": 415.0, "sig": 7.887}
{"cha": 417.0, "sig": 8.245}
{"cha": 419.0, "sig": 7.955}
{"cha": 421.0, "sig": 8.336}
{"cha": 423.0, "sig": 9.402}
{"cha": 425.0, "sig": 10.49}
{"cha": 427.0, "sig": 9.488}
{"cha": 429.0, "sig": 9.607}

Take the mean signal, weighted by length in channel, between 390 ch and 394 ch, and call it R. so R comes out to 7.62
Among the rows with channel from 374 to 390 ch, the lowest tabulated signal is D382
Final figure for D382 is 7.388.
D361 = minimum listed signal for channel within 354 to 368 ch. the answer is 7.659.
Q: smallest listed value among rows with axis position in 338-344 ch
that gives 8.034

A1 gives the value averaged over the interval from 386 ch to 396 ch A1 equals 7.31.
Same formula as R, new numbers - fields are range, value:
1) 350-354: 7.6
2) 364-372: 8.17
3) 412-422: 7.96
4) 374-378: 7.97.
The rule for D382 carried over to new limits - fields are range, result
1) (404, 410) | 7.461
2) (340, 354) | 7.157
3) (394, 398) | 6.467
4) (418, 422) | 7.955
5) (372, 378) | 7.705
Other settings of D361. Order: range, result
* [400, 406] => 5.455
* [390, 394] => 7.154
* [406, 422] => 7.358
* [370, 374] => 7.735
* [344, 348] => 8.097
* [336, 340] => 8.527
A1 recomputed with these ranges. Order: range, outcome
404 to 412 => 7.64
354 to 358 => 8.25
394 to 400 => 6.16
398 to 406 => 6.3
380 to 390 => 7.86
